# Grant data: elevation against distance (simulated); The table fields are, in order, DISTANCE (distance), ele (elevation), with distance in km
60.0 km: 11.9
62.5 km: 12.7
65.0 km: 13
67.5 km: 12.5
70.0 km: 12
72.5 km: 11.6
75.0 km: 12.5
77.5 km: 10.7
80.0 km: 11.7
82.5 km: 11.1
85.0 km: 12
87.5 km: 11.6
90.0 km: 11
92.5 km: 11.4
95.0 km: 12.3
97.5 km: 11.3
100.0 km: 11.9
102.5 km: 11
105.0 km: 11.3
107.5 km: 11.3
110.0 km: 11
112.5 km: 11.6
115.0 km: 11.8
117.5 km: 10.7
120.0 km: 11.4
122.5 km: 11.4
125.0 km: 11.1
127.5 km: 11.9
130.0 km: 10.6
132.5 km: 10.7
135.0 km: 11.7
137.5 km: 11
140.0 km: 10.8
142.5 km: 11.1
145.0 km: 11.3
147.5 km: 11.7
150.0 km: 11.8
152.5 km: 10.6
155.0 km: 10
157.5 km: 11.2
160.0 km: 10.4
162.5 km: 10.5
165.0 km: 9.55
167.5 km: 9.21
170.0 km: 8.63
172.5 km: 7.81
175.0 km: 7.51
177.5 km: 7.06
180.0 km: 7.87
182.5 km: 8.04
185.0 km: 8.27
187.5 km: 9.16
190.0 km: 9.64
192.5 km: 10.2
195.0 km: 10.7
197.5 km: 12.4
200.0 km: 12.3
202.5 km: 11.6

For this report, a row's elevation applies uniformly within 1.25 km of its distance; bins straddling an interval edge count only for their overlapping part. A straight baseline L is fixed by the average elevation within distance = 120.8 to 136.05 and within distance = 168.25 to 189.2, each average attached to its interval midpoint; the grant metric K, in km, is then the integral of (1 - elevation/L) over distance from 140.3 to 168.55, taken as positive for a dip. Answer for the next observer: -3.1 km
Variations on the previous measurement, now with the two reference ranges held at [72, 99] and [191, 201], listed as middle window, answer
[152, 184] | 6.54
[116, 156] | 1.17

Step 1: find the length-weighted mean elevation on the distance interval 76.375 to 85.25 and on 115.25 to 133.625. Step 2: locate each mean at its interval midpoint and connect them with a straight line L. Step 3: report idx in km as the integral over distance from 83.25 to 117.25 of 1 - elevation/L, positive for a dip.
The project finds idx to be -0.7 km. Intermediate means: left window 11.3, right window 11.2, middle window 11.5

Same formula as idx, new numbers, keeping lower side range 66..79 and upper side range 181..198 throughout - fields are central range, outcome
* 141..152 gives -1.0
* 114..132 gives -0.5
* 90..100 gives -0.1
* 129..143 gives -0.4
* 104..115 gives -0.2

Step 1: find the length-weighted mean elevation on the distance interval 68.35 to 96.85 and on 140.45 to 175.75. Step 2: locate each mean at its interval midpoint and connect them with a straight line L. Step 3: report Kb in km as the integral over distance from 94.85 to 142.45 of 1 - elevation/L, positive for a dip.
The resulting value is -1.6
